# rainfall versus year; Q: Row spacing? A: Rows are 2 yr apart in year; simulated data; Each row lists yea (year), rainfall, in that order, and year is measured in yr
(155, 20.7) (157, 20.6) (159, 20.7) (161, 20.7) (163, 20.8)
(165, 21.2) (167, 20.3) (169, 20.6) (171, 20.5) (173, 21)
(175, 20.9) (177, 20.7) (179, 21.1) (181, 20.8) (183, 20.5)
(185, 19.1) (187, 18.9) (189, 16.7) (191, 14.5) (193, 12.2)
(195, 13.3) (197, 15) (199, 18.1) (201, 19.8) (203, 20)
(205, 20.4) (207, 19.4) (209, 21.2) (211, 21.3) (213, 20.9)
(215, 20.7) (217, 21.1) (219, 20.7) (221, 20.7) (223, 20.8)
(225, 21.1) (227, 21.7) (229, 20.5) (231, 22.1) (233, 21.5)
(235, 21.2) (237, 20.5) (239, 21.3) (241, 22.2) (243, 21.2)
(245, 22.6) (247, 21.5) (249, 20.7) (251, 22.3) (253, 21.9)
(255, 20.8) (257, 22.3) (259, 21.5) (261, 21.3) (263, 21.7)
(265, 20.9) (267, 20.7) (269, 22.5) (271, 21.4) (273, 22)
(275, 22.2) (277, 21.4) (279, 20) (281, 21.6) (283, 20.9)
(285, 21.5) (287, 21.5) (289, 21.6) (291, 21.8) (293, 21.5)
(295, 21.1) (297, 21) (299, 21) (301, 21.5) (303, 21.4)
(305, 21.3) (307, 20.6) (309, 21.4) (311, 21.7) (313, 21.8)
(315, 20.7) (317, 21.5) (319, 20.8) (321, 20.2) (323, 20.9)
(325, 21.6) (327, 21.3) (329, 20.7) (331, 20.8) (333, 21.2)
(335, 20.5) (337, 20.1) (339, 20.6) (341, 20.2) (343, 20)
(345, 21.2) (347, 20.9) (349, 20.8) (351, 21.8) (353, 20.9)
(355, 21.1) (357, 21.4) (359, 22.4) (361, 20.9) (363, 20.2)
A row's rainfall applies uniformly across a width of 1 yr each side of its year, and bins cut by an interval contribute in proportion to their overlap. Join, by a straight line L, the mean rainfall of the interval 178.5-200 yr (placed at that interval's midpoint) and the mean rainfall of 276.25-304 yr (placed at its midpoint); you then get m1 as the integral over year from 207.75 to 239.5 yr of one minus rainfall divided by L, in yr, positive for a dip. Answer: -4.2 yr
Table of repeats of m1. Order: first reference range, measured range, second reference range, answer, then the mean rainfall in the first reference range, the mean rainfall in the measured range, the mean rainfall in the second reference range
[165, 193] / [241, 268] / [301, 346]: -1.7 yr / 19.4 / 21.5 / 20.9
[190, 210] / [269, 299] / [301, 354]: -2.5 yr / 17.4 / 21.4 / 21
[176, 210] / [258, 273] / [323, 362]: -1.4 yr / 18.3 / 21.5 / 21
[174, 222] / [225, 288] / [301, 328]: -4.2 yr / 19.1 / 21.5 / 21.2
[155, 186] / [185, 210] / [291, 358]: 3.8 yr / 20.6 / 17.5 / 21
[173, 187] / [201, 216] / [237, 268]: 0.2 yr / 20.4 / 20.5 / 21.5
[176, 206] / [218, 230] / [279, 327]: -1.2 yr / 18.1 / 20.9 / 21.2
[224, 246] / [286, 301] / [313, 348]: -0.2 yr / 21.4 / 21.4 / 20.8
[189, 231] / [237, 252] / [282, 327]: -1.3 yr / 19.2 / 21.6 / 21.2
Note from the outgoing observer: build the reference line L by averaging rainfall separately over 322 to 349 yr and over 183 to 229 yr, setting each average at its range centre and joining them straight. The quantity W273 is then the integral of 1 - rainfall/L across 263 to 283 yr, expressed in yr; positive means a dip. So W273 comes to -1.47 yr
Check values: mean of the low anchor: 19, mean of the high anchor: 20.8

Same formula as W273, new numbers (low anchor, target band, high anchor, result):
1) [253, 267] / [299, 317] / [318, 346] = -0.3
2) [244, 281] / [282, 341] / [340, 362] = 0.5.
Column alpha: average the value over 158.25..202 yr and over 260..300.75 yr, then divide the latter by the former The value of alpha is 1.13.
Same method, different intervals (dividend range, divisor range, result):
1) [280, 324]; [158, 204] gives 1.12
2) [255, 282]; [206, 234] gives 1.02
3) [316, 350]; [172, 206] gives 1.13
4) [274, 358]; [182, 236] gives 1.09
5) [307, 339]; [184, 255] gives 1.05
